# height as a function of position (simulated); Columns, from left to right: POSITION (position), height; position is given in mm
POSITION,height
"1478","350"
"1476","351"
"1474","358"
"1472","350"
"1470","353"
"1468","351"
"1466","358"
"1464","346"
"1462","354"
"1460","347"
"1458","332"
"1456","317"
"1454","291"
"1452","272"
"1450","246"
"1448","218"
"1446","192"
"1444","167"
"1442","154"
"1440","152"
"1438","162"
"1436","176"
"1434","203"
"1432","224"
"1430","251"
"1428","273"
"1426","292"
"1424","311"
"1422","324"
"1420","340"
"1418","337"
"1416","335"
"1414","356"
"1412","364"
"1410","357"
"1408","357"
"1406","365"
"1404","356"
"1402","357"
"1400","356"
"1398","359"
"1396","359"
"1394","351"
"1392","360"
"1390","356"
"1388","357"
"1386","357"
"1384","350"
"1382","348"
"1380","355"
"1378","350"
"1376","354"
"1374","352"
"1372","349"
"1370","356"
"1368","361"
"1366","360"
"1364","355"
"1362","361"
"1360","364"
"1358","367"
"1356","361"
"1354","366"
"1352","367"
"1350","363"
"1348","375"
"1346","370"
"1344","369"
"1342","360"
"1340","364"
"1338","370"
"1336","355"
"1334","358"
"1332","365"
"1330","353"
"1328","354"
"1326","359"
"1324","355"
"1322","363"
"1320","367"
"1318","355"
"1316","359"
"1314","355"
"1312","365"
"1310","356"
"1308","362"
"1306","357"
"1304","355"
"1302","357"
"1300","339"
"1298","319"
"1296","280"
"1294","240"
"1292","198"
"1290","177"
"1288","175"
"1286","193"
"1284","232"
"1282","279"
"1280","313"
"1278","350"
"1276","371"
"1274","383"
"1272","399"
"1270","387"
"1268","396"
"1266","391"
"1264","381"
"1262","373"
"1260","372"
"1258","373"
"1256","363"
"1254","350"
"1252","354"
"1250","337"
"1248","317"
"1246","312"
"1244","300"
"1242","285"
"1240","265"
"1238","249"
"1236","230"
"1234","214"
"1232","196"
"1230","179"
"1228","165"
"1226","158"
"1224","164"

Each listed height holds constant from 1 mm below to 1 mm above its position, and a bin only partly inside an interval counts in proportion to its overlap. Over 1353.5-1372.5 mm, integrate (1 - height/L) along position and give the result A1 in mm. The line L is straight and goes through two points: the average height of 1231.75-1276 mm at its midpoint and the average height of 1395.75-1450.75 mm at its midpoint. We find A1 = -3.8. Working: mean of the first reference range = 332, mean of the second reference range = 283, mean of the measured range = 360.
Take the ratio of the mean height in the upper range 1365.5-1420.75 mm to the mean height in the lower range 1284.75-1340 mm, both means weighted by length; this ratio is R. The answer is 1.09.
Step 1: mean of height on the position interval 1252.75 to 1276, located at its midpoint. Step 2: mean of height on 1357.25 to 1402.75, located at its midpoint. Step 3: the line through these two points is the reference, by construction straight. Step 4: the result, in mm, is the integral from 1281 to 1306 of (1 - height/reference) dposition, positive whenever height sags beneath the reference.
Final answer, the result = 7.2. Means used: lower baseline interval 378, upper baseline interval 356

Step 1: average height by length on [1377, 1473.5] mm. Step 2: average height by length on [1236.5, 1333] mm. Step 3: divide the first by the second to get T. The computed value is 0.9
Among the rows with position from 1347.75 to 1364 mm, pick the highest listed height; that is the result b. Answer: 375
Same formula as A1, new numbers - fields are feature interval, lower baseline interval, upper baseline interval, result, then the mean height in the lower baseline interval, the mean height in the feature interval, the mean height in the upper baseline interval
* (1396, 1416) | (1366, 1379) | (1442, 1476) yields -1.4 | 354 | 357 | 300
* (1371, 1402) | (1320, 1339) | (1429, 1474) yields -3.8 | 360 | 354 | 266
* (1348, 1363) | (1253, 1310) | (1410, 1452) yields -3.8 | 324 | 365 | 257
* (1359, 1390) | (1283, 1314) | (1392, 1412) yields -1.4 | 289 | 355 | 358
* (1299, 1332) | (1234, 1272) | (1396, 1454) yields -4.4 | 334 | 357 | 282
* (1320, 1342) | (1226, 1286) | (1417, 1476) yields -4.6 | 310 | 360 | 279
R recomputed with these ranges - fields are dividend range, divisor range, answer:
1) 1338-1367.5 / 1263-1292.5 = 1.18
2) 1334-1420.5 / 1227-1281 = 1.12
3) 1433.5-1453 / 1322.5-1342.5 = 0.54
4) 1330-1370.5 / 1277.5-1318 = 1.22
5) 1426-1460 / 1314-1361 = 0.64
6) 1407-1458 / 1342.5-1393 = 0.75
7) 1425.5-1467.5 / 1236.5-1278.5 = 0.73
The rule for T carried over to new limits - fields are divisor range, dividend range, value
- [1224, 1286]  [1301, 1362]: 1.19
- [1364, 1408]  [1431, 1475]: 0.76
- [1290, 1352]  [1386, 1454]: 0.85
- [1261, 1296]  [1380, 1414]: 1.16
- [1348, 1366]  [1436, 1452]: 0.52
